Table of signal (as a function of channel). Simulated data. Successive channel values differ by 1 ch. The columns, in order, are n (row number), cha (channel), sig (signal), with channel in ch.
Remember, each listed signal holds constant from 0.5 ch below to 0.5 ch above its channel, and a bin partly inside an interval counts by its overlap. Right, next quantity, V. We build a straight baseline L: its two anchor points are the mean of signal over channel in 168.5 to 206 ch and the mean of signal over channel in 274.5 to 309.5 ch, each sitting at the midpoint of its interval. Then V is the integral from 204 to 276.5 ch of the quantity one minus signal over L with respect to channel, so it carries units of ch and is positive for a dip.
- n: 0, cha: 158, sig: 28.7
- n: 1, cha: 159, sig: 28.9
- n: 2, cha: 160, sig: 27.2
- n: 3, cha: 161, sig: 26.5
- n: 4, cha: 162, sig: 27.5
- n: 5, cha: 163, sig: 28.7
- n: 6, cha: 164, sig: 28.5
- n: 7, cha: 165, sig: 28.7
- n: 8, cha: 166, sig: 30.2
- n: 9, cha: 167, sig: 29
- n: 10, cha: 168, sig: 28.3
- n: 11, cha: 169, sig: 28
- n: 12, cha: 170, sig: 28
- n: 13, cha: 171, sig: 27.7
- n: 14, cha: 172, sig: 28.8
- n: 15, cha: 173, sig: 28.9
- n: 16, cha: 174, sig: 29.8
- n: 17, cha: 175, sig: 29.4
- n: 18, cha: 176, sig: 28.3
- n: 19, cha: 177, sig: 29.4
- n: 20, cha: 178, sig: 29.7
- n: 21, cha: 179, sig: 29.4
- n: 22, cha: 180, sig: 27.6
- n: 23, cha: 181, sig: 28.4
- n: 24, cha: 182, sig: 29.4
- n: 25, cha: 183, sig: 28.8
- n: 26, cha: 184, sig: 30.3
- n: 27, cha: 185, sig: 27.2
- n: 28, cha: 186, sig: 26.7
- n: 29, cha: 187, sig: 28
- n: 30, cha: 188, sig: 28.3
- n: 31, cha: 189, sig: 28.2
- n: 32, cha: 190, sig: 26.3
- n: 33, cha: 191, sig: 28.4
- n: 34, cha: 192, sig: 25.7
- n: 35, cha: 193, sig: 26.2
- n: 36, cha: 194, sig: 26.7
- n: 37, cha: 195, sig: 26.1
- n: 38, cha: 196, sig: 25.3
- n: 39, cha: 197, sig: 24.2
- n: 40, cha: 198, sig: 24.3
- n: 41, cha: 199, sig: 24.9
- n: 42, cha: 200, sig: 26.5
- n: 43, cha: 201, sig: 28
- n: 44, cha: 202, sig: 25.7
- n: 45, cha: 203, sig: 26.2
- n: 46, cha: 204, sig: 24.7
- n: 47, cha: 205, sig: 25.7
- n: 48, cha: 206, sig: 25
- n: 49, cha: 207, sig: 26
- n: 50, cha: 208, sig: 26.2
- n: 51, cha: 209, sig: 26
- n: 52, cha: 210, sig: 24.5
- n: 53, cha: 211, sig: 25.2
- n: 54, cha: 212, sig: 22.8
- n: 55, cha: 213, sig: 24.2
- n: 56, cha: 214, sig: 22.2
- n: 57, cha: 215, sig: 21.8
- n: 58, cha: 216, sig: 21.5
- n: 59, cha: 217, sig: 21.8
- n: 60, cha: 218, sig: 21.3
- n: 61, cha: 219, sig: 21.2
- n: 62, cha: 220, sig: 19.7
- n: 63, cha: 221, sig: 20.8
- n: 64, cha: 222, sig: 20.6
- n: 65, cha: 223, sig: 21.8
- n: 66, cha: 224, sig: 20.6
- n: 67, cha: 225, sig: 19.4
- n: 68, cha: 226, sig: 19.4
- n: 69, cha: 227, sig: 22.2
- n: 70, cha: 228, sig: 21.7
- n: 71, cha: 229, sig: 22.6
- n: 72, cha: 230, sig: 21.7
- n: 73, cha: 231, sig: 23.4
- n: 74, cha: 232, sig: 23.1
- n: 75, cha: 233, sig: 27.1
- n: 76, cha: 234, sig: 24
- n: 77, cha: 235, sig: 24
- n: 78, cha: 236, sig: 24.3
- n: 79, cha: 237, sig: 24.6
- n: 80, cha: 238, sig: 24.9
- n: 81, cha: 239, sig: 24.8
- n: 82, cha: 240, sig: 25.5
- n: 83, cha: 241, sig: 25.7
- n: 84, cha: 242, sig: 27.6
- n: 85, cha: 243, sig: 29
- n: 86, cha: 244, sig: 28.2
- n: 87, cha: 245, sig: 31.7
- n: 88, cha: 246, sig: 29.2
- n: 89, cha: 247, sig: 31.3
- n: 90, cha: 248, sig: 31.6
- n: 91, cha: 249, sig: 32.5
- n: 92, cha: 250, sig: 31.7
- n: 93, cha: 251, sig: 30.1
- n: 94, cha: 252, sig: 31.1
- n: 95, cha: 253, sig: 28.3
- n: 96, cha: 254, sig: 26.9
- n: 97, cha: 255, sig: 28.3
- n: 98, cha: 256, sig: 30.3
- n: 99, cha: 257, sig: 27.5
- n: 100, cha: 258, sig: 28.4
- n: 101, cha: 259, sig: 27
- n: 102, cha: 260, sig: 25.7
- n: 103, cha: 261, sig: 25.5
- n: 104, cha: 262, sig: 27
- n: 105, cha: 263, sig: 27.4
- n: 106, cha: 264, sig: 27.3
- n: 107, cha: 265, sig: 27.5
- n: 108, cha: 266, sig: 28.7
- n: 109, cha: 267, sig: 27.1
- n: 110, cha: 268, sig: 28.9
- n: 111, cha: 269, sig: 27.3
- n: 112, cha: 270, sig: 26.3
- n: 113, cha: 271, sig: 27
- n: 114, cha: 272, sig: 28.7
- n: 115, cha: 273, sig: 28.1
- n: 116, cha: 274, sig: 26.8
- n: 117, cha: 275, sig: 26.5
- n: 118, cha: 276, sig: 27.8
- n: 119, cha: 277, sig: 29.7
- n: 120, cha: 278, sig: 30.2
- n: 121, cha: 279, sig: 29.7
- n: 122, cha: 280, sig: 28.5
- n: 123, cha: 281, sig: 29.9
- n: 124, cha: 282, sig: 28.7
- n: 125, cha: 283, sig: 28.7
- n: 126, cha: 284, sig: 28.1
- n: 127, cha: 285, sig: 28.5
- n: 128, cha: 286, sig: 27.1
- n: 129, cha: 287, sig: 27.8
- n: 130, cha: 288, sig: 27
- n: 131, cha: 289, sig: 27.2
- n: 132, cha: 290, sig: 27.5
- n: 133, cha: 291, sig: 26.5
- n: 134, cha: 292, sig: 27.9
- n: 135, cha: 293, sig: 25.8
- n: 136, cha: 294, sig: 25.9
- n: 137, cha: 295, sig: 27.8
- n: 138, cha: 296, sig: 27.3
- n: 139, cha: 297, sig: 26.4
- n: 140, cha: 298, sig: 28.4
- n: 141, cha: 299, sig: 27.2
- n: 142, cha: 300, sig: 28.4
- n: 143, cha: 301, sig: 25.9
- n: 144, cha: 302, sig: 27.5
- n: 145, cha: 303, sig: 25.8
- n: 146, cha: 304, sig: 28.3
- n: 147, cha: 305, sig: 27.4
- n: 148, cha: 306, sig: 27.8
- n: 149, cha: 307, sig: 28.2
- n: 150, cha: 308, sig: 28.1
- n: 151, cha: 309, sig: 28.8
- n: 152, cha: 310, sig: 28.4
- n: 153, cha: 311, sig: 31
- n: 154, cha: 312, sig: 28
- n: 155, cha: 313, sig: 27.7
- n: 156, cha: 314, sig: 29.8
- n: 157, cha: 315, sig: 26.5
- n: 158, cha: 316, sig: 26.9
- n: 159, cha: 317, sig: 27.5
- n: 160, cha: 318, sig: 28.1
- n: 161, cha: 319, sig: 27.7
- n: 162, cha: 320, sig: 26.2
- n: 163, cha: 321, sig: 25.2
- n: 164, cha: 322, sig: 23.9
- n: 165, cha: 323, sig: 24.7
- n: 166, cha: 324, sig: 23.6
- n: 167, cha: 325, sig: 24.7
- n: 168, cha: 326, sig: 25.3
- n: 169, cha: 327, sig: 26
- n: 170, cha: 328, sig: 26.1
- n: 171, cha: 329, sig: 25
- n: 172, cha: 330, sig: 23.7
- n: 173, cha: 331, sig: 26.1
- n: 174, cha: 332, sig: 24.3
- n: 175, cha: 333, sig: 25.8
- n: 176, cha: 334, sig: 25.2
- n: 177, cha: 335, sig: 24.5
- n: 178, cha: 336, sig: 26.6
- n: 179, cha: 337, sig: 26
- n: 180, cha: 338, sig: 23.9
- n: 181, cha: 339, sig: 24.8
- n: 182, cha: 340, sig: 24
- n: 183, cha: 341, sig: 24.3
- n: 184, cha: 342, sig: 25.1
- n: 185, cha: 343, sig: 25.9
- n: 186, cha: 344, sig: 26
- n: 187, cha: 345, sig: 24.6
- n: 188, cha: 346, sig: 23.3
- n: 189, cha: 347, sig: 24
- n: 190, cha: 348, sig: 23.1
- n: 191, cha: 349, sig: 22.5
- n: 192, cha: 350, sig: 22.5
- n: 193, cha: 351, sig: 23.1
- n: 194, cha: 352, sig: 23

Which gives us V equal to 4.97 ch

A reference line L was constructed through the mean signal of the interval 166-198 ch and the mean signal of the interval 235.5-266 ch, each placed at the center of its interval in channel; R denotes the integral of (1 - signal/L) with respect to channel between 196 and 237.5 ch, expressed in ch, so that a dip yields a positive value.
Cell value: 6.7 ch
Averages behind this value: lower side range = 27.9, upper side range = 28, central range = 23.5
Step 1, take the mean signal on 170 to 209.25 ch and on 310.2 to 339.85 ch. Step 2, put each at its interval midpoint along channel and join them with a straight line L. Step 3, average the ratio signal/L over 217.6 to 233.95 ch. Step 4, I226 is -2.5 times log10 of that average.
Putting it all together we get 0.233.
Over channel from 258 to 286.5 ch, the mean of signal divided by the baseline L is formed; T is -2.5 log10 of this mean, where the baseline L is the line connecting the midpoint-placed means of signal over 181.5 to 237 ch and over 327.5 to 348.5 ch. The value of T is -0.13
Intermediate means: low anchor 24.5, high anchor 24.9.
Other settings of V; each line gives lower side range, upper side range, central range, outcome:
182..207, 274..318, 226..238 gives 1.62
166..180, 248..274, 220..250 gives 3.62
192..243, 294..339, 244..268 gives -3.66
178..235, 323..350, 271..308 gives -4.47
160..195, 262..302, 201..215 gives 1.56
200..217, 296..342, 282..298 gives -0.86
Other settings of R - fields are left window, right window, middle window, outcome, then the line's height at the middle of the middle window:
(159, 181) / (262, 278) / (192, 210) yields 1.6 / 28.3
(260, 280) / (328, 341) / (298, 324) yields -1.3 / 26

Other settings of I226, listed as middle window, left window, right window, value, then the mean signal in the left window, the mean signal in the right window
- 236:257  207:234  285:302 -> -0.18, 22.5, 27.2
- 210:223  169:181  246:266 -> 0.29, 28.8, 28.7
